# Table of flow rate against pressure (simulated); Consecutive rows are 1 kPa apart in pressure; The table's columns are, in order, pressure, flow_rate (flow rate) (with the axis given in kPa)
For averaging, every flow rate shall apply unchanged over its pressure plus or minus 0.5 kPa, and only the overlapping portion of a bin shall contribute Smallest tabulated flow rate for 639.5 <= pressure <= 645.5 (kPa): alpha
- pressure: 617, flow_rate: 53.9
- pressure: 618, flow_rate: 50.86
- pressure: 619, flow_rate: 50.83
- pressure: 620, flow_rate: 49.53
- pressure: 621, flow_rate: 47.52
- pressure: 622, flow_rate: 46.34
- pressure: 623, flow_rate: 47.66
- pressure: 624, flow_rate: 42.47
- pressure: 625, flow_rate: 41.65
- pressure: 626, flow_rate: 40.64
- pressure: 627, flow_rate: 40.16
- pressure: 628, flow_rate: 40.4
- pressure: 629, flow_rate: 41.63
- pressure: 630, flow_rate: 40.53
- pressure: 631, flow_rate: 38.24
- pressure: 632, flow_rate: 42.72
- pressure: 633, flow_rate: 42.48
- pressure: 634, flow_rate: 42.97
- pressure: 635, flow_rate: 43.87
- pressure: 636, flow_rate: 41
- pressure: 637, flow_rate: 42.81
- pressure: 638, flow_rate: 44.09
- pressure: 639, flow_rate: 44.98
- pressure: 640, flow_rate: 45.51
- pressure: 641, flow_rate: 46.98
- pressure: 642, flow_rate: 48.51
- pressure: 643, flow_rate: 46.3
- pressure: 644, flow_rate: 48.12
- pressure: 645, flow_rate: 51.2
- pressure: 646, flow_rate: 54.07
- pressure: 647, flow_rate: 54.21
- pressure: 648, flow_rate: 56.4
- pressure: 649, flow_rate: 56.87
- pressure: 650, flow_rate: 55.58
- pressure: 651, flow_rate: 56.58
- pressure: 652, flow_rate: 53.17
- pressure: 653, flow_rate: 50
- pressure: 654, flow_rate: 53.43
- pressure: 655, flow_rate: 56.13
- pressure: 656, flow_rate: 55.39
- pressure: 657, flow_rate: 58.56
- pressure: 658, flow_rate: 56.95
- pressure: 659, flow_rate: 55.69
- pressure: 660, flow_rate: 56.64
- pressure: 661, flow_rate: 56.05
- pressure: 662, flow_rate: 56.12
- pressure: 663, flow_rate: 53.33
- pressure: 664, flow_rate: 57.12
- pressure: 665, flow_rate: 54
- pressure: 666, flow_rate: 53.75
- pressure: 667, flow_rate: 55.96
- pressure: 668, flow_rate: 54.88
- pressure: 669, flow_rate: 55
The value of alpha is 45.51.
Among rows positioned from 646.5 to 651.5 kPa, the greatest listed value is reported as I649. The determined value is 56.87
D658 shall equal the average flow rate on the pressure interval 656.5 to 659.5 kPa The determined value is 57.1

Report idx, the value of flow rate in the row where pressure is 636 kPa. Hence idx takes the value 41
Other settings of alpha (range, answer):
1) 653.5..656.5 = 53.43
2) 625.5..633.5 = 38.24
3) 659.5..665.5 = 53.33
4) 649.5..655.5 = 50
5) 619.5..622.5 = 46.34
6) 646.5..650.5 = 54.21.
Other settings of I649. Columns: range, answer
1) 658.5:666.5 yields 57.12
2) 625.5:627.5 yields 40.64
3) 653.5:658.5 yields 58.56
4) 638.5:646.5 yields 54.07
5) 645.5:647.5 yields 54.21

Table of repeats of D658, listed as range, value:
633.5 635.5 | 43.4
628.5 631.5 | 40.1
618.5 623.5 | 48.4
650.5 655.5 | 53.9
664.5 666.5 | 53.9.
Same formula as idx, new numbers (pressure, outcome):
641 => 46.98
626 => 40.64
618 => 50.86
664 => 57.12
